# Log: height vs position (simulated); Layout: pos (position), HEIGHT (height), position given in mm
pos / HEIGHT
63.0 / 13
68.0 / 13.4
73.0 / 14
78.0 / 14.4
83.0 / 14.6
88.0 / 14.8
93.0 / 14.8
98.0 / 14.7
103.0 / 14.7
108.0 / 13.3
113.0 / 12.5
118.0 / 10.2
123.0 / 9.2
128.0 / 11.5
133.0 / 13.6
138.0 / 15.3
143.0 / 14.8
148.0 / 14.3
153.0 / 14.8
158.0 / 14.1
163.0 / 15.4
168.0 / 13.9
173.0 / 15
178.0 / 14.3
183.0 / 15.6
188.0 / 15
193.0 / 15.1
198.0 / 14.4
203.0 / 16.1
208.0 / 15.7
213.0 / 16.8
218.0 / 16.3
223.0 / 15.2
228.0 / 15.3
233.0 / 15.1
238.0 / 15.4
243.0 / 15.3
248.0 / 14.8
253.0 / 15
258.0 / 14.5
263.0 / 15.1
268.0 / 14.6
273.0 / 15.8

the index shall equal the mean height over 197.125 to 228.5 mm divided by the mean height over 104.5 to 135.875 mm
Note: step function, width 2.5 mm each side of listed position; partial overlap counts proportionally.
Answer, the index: 1.33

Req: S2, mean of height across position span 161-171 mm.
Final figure 14.6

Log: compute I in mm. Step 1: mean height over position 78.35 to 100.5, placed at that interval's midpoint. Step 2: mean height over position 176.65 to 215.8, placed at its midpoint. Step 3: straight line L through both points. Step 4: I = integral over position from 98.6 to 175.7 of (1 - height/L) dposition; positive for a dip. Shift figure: 7.6 mm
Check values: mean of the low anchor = 14.7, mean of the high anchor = 15.4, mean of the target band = 13.5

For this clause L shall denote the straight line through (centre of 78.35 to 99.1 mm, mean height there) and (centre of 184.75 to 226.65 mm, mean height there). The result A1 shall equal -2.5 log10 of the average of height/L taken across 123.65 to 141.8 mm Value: 0.15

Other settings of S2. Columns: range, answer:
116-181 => 13.6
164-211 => 15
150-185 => 14.7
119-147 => 12.8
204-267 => 15.4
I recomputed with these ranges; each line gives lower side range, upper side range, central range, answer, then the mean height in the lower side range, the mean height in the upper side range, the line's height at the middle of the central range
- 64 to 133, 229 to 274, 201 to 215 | -1.6 mm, 13.2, 15.1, 14.5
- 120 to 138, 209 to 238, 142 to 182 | -4.1 mm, 11.9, 15.7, 13.3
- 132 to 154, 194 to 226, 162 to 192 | 0.6 mm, 14.6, 15.7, 15.2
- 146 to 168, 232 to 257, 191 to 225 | -1.8 mm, 14.6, 15.1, 14.9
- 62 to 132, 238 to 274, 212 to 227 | -1.4 mm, 13.2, 15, 14.6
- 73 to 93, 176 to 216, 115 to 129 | 4.3 mm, 14.6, 15.4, 14.8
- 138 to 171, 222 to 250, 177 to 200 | -0.1 mm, 14.6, 15.2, 14.9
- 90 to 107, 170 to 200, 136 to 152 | 0.0 mm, 14.6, 14.9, 14.8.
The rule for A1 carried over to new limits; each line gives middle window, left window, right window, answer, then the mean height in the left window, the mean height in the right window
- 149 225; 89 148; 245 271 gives -0.08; 13.2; 14.8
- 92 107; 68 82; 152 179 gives -0.03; 14.1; 14.6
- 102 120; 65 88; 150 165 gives 0.15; 14.2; 14.7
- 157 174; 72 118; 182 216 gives 0.03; 14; 15.5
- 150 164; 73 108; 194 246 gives 0.03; 14.5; 15.5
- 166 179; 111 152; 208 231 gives -0.02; 12.8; 15.9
